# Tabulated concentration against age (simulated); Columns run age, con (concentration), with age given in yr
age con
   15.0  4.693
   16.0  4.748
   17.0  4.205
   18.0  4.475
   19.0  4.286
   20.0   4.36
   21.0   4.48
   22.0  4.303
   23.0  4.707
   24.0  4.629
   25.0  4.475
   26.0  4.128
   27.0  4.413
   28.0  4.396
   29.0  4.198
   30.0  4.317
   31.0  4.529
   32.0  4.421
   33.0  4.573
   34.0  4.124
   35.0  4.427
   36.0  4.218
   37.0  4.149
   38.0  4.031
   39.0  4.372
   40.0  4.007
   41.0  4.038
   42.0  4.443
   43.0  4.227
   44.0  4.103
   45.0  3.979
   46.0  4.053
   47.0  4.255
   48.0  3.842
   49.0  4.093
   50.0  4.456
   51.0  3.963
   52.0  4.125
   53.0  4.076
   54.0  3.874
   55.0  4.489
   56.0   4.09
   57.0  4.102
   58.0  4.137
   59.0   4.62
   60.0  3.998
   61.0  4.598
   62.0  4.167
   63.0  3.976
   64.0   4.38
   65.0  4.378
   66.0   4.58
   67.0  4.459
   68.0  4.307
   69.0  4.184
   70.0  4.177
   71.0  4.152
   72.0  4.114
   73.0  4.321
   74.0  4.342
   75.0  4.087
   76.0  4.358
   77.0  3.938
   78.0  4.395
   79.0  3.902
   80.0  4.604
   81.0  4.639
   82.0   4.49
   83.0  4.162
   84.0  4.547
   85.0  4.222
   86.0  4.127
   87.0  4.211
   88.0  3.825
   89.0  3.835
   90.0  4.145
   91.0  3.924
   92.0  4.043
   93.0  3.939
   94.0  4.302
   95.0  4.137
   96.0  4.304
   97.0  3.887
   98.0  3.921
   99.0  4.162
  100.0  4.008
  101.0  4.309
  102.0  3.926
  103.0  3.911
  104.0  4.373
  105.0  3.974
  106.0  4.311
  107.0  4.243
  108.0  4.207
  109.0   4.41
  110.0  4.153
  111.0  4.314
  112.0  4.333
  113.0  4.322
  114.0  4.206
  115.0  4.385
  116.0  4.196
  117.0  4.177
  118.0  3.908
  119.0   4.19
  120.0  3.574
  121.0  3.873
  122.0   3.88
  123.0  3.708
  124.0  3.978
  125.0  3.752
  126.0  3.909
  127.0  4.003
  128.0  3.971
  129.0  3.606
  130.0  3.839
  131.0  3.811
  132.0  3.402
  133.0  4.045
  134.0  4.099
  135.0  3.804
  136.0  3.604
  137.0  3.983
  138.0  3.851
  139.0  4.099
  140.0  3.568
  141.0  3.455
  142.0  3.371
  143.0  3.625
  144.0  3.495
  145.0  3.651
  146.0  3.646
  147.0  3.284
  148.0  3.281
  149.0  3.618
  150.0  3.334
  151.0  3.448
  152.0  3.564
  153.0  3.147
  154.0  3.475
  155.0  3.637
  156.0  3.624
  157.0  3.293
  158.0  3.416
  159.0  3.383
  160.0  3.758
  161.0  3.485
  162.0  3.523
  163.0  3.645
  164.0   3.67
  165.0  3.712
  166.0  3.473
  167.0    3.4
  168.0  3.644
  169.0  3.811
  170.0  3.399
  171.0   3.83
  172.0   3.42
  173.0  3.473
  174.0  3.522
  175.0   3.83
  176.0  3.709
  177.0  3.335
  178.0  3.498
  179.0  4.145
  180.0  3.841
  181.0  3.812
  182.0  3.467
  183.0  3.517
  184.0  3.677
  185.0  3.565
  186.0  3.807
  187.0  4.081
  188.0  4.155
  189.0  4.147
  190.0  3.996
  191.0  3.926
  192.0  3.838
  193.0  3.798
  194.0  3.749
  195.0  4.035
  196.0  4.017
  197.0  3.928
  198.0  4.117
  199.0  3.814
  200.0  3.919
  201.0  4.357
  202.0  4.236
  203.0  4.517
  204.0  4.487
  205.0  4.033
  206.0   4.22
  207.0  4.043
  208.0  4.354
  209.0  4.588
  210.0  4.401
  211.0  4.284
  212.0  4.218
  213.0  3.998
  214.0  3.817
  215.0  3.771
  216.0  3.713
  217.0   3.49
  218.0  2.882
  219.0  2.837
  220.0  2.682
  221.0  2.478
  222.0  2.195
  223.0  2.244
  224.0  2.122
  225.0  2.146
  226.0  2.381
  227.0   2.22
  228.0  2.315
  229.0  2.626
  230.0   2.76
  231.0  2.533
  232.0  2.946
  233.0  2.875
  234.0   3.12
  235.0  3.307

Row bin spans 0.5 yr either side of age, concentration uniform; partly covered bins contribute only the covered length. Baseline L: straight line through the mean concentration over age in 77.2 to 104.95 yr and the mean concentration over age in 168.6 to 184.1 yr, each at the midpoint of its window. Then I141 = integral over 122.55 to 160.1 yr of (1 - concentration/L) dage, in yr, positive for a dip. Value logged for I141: 2.0 yr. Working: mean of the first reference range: 4.15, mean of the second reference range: 3.64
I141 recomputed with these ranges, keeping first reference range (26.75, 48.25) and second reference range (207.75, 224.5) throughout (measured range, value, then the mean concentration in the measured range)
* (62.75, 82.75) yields -1.1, 4.29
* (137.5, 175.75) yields 1.3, 3.55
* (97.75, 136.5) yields -1.6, 4.02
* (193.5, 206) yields -2.3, 4.11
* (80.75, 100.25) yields -0.7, 4.14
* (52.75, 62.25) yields -0.2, 4.22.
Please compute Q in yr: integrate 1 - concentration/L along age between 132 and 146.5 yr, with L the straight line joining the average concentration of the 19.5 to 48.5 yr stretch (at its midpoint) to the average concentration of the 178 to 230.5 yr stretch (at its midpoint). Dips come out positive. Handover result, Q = 0.5 yr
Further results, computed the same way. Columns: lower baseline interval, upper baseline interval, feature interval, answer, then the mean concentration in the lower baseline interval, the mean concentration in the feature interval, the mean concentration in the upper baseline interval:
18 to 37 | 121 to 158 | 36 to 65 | 0.44 yr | 4.38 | 4.17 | 3.66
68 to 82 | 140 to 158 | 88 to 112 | -0.78 yr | 4.26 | 4.12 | 3.47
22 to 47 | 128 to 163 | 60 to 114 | -3.32 yr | 4.29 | 4.21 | 3.6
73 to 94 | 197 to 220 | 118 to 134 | 1.06 yr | 4.19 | 3.85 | 3.97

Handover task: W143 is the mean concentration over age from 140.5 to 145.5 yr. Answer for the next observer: 3.52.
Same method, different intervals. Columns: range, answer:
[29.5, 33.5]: 4.46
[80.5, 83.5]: 4.43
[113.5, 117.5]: 4.24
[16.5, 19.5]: 4.32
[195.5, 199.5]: 3.97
